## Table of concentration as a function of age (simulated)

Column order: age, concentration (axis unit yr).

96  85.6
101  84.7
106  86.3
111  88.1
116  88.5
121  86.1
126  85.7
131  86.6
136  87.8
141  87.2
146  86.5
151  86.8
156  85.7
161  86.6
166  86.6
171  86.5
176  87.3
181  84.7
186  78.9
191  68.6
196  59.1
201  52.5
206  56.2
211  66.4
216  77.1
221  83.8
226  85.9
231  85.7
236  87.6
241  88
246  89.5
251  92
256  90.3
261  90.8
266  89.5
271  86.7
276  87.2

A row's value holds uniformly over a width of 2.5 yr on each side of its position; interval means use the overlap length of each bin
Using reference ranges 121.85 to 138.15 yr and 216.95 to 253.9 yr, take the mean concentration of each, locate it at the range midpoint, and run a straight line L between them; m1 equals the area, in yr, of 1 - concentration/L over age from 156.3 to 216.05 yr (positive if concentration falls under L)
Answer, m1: 8.5 yr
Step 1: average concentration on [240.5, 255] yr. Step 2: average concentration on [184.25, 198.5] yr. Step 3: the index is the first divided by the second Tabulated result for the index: 1.3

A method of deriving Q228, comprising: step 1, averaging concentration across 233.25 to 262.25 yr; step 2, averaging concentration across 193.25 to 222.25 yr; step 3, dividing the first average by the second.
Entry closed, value 1.38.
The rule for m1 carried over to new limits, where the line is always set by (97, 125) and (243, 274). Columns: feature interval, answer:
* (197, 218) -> 6.2 yr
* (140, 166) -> 0.3 yr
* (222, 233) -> 0.4 yr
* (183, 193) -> 1.6 yr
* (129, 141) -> 0.0 yr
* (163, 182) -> 0.3 yr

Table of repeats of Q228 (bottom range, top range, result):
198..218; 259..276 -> 1.42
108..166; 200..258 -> 0.92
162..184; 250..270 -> 1.05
